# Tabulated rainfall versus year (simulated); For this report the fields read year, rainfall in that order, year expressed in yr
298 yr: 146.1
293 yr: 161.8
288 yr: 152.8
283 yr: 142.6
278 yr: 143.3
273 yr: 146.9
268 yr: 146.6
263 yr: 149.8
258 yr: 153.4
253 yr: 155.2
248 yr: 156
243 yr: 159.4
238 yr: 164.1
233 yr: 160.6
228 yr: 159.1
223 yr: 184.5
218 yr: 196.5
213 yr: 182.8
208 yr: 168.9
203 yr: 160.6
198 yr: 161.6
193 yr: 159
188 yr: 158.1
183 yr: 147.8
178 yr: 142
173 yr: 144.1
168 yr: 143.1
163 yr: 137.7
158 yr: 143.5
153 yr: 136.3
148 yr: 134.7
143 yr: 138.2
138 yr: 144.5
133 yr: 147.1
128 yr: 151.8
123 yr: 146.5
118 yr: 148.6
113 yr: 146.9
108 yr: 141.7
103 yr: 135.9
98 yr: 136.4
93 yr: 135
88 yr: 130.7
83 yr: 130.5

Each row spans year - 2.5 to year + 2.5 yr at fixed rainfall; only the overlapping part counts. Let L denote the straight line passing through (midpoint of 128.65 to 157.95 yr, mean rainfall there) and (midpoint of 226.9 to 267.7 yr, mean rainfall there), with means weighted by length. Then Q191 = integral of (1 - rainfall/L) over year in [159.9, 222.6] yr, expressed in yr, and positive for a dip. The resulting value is -4.5 yr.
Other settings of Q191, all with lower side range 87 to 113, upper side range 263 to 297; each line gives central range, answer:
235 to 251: -1.4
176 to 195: -1.2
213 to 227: -3.9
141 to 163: 0.4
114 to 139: -1.6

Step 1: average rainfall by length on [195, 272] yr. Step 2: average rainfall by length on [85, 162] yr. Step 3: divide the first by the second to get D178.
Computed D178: 1.16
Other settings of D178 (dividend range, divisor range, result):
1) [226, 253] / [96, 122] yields 1.12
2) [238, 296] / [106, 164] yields 1.06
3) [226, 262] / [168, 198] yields 1.05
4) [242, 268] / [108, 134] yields 1.04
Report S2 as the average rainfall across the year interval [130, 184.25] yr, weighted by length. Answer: 142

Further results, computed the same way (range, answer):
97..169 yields 142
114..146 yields 146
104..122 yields 145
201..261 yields 167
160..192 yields 146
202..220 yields 178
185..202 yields 159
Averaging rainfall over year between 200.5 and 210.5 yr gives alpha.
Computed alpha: 165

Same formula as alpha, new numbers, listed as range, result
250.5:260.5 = 154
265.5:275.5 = 147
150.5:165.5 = 139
